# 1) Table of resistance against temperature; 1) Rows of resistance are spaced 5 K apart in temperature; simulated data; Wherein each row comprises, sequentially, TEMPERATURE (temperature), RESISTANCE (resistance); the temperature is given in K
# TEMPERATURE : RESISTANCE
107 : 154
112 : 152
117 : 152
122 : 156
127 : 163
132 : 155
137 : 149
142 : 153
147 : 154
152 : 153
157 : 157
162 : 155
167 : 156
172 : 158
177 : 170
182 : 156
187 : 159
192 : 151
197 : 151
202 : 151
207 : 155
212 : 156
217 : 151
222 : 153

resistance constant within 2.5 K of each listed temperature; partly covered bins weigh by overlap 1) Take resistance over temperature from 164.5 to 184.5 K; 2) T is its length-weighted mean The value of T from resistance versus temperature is 160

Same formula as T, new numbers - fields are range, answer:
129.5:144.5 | 152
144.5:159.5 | 155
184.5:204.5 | 153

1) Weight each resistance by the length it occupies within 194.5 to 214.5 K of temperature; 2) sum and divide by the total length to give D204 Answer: 153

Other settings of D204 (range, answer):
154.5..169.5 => 156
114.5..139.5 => 155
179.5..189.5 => 158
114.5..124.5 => 154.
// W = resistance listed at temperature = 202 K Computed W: 151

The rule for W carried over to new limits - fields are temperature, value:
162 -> 155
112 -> 152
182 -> 156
